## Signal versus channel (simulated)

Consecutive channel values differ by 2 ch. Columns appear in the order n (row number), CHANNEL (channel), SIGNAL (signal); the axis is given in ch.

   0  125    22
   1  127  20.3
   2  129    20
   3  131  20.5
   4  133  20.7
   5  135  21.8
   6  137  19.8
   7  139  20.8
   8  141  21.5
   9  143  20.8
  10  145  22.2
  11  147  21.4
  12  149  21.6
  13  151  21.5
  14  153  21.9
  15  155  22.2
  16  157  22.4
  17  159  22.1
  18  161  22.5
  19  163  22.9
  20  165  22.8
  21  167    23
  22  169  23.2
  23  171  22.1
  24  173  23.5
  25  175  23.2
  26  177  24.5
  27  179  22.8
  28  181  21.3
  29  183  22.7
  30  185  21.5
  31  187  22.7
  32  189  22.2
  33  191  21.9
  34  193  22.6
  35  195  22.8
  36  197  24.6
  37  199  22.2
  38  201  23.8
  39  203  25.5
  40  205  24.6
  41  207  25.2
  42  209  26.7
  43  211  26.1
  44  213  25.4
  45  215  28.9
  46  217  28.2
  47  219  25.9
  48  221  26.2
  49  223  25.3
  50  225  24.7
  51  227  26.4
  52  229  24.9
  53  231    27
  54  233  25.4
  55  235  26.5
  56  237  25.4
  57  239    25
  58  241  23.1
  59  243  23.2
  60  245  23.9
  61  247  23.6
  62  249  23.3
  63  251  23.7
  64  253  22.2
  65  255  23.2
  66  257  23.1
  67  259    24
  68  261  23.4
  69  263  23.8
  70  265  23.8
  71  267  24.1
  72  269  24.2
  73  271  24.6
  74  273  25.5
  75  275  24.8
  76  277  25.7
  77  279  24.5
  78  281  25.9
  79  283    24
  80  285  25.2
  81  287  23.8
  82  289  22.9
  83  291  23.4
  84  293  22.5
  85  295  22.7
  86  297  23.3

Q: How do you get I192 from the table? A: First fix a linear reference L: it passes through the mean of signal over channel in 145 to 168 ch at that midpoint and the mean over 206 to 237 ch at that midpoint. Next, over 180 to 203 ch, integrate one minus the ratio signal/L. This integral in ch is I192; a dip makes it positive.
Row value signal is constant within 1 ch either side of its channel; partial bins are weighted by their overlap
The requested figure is 1.6 ch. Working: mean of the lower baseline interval 22.2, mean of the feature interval 22.7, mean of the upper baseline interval 26.2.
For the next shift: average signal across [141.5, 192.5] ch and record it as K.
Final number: 22.3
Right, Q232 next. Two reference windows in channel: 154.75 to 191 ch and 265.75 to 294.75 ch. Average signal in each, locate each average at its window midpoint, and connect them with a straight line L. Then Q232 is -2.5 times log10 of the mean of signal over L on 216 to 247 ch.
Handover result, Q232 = -0.08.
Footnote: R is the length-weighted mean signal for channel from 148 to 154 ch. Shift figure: 21.7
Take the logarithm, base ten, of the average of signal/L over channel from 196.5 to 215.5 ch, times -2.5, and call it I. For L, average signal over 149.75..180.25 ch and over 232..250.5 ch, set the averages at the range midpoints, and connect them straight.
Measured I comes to -0.07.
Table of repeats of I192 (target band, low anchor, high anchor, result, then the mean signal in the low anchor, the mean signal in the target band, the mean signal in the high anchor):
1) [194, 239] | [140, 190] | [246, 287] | -4.40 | 22.3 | 25.5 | 24.1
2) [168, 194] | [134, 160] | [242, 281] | -0.43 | 21.5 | 22.6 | 24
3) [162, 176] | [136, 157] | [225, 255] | -0.50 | 21.4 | 23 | 24.5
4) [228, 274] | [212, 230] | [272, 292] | 2.16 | 26.2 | 24.2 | 24.6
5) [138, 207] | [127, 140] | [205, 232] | 1.50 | 20.6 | 22.6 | 26.2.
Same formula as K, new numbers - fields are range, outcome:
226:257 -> 24.4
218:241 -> 25.6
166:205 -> 23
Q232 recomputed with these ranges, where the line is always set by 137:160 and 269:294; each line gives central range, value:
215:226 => -0.14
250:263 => 0.03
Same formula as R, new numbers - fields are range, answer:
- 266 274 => 24.6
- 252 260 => 23.1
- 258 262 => 23.7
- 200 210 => 25.2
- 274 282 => 25.2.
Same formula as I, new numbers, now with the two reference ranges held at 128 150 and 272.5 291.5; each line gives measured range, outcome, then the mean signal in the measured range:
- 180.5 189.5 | 0.002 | 22.1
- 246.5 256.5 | 0.030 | 23.2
